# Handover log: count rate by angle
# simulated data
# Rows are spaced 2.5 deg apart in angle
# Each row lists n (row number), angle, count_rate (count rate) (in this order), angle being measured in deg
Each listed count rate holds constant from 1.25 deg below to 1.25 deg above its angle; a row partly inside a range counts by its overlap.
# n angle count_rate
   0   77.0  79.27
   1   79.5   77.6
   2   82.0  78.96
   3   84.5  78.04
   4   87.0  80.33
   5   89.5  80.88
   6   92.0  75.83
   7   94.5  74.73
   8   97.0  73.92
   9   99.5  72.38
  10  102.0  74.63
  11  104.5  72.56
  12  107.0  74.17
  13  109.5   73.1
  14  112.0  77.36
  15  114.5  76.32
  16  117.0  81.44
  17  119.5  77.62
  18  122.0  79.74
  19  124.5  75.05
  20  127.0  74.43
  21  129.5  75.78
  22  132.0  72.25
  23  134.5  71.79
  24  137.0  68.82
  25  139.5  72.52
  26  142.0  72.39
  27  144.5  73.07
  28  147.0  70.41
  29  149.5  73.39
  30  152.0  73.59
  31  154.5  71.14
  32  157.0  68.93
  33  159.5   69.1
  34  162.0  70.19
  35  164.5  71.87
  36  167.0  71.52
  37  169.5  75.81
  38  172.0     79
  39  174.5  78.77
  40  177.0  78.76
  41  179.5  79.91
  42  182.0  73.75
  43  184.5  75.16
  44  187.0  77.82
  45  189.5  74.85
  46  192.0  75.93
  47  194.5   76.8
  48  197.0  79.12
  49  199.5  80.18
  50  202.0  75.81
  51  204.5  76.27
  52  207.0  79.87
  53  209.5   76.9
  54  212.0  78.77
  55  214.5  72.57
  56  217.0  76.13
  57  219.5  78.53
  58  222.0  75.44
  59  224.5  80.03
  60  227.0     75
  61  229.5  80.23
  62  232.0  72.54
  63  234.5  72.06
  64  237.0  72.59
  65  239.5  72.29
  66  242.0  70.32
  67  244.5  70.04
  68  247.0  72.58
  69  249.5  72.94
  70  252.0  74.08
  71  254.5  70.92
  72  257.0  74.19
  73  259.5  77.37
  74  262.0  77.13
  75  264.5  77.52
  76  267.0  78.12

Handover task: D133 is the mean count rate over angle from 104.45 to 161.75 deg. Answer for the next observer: 73.7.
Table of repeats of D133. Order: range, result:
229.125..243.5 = 72.9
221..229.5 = 77.4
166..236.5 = 76.7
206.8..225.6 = 77.1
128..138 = 72.3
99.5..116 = 74.6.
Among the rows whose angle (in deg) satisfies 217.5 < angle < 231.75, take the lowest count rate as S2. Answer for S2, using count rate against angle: 75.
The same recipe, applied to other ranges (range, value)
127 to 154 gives 68.82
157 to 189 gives 68.93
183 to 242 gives 70.32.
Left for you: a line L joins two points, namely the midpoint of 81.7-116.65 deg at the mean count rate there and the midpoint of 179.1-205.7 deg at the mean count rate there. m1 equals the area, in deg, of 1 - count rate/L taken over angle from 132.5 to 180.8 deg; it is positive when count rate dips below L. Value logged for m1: 2.1 deg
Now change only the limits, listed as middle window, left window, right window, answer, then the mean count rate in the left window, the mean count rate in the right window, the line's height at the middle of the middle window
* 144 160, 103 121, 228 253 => 0.8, 76.1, 73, 75.1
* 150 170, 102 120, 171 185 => 1.5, 75.9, 77.7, 77.2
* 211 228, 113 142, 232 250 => -1.0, 75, 71.8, 72.4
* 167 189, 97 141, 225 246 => -0.9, 74.7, 73.4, 74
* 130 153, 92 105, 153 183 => 0.6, 73.9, 74.1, 74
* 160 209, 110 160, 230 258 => -2.1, 73.8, 72.4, 73.2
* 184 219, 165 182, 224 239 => -0.5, 76.8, 75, 75.9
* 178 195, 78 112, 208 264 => -0.3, 76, 74.7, 75.2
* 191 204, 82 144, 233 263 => -0.6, 75.3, 73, 73.9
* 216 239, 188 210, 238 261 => -0.3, 77.3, 72.8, 74.8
